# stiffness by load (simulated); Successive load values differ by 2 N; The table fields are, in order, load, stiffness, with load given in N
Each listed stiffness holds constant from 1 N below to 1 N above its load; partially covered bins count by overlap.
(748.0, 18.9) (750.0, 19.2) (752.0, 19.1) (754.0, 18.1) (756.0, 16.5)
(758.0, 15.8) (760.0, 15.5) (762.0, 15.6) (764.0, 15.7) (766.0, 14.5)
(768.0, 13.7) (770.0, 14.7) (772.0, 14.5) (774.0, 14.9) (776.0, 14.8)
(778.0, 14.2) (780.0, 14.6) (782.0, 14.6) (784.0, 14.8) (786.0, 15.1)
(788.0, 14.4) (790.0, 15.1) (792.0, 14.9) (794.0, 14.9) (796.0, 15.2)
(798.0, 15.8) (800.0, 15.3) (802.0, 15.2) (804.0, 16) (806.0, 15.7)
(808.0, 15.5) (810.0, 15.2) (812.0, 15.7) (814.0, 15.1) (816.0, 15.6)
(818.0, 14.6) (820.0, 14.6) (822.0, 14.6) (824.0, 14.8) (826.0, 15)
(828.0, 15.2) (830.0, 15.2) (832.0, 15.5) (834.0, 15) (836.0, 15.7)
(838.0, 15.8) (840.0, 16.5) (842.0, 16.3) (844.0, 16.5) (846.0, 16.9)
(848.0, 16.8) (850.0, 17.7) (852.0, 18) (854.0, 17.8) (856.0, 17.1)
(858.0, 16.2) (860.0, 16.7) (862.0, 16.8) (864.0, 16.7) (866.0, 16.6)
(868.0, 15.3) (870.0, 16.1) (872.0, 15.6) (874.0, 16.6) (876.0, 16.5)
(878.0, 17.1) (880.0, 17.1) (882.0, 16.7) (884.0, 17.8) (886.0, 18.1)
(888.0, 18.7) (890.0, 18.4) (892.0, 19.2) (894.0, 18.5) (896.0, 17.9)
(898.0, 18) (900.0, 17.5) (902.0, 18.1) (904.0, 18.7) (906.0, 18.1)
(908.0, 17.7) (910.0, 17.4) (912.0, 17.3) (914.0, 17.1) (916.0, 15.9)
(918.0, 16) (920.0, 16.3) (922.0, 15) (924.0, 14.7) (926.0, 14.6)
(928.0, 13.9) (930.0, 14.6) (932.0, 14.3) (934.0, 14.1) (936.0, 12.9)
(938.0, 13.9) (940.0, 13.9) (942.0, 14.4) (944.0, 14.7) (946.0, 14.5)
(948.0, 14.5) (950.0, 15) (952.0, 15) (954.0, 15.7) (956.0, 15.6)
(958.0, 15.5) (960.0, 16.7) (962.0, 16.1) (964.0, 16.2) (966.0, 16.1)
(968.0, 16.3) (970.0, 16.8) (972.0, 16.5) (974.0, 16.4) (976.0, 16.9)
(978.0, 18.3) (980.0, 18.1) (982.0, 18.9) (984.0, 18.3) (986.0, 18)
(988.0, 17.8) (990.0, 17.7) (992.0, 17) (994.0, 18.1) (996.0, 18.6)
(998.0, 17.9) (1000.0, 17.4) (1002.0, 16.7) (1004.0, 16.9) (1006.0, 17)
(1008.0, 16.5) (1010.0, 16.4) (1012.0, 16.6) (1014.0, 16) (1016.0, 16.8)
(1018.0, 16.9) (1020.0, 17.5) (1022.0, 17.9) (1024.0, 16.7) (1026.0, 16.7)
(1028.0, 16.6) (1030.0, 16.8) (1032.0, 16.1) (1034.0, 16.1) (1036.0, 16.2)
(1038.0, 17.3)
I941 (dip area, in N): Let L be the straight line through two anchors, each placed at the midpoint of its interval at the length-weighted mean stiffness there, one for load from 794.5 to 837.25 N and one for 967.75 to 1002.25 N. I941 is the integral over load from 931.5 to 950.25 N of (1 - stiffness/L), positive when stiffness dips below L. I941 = 3.1 N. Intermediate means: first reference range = 15.3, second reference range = 17.6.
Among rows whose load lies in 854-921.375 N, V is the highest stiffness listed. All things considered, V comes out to 19.2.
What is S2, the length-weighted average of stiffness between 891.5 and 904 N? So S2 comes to 18.2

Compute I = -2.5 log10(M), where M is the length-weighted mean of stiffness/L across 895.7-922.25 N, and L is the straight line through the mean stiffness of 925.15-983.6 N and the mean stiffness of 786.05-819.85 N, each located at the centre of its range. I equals -0.12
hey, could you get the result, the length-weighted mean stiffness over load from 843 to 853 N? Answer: 17.2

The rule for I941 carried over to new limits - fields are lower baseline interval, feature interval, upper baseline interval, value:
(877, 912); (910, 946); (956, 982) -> 5.0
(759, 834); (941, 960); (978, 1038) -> 1.8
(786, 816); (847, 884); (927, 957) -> -4.6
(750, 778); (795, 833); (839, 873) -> 2.3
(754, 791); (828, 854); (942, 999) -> -1.2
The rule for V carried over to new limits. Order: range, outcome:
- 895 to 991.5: 18.9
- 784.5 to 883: 18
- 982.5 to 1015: 18.6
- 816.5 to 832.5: 15.5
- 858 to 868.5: 16.8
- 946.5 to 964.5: 16.7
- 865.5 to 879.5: 17.1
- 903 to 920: 18.7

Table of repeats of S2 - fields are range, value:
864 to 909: 17.5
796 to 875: 15.9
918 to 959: 14.7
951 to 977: 16.1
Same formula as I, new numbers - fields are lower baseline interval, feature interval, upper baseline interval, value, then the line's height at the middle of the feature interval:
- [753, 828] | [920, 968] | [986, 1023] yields 0.12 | 16.6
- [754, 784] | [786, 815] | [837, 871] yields 0.03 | 15.7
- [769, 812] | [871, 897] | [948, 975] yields -0.13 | 15.5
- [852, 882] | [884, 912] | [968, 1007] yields -0.08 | 16.9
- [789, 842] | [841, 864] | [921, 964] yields -0.12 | 15.2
